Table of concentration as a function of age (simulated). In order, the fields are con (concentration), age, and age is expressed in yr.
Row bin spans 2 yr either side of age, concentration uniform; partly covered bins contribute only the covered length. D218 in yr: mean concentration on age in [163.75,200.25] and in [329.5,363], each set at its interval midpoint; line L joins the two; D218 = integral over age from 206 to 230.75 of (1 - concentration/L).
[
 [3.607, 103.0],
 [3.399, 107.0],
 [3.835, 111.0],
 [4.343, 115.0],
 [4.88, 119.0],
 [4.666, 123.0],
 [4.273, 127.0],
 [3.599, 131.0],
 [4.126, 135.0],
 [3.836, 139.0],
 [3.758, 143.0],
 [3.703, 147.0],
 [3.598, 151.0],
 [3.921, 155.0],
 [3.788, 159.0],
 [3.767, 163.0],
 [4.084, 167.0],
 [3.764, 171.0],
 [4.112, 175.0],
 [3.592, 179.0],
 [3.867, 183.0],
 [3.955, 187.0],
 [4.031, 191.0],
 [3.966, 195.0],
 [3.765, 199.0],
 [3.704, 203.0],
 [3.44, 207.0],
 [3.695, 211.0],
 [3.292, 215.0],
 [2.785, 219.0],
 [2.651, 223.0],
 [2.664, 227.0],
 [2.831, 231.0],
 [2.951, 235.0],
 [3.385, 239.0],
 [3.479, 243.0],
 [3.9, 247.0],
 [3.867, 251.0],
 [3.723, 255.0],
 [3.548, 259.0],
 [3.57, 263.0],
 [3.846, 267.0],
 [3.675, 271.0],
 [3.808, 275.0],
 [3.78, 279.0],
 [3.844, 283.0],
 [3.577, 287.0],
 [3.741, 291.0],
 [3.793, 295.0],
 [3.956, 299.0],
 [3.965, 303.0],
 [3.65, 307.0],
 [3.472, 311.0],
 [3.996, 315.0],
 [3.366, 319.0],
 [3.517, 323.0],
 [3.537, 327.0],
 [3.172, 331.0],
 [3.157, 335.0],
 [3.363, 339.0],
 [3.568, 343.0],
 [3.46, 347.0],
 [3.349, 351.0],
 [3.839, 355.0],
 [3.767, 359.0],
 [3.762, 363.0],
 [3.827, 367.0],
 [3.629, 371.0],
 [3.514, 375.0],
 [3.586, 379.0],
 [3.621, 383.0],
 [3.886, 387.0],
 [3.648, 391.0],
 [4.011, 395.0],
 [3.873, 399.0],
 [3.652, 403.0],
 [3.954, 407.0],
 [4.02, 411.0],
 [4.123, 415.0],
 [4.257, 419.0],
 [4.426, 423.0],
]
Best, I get 4.9 yr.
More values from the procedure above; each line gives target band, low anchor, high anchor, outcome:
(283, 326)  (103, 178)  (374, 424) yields 2.3 yr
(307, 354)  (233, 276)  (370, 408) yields 2.7 yr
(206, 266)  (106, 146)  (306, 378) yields 7.6 yr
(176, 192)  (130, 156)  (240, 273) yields -0.5 yr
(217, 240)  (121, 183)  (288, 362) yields 5.6 yr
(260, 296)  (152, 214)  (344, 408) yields 0.3 yr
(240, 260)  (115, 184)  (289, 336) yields 0.3 yr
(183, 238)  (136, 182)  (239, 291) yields 5.6 yr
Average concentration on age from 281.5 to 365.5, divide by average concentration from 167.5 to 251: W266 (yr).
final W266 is 1.03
